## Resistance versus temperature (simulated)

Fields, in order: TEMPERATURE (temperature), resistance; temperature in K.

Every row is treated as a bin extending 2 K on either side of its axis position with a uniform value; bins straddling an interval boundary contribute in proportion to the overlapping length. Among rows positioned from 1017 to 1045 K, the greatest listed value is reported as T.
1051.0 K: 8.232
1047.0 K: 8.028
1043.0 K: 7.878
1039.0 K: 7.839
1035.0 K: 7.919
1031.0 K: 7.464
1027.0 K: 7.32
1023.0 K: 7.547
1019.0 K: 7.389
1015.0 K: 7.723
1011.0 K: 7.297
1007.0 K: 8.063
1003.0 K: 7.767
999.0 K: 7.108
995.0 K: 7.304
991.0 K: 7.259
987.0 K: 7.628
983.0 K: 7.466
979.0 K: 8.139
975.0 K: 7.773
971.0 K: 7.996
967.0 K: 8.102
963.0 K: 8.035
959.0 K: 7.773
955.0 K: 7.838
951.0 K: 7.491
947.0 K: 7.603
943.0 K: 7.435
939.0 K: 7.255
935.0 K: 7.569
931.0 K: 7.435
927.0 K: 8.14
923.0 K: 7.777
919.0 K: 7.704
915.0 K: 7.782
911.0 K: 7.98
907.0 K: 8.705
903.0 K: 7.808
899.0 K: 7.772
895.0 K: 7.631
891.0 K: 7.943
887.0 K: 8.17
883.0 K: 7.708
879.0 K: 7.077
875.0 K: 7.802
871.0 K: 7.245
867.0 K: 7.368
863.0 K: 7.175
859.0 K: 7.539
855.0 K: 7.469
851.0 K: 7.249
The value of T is 7.919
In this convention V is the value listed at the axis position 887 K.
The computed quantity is 8.17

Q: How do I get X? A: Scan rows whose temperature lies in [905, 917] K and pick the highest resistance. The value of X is 8.705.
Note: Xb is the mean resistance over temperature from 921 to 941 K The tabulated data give 7.64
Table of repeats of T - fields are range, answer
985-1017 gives 8.063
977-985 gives 8.139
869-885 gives 7.802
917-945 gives 8.14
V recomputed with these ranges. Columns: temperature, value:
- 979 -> 8.139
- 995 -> 7.304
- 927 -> 8.14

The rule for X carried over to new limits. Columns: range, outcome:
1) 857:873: 7.539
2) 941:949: 7.603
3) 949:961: 7.838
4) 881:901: 8.17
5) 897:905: 7.808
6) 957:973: 8.102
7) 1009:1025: 7.723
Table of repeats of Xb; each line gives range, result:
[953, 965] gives 7.88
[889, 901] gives 7.78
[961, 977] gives 7.98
